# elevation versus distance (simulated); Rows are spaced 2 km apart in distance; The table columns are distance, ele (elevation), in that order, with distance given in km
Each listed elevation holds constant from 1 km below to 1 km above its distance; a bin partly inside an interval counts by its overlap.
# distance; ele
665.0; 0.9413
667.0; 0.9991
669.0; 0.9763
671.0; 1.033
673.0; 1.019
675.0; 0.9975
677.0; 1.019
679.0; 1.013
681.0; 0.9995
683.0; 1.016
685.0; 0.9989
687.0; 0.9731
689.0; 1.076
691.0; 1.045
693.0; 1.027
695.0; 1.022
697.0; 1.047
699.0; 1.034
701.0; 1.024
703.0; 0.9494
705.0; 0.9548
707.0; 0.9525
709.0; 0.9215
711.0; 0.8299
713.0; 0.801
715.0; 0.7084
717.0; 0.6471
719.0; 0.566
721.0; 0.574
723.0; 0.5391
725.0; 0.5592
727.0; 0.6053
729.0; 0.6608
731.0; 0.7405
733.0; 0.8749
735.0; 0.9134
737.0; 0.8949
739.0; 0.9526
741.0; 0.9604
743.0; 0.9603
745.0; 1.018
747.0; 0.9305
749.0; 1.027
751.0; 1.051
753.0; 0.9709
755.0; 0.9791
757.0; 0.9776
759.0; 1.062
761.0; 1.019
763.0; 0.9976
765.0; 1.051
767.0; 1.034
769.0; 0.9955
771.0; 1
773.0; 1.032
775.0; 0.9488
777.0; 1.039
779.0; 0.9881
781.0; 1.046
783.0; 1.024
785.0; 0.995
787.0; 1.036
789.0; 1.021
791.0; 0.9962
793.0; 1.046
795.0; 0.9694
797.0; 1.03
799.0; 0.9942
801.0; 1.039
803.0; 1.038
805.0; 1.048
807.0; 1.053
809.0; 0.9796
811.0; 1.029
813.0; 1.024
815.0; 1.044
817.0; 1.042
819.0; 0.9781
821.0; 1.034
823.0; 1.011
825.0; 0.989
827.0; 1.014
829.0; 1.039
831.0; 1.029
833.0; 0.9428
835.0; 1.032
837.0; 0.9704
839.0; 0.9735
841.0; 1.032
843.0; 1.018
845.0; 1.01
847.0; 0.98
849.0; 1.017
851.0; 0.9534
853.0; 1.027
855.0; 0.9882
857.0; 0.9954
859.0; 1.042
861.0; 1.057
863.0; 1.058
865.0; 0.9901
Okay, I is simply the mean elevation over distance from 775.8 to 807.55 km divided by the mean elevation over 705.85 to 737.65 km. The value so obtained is 1.4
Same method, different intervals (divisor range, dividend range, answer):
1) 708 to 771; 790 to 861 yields 1.17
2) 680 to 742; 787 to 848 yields 1.17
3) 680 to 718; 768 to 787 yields 1.06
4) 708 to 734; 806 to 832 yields 1.47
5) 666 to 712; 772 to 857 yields 1.01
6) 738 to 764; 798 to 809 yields 1.04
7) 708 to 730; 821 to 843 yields 1.49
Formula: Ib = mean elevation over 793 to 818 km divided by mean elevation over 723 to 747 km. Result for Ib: 1.25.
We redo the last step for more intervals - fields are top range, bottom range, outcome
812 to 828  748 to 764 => 1.01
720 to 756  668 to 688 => 0.84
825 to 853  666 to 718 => 1.04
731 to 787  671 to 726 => 1.09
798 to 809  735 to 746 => 1.08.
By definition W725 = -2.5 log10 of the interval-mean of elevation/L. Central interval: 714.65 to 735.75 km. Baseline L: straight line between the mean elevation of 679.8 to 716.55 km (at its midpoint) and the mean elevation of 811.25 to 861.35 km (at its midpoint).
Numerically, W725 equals 0.406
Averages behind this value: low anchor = 0.961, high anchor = 1.01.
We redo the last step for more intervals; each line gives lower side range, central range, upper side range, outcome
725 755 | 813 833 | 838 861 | -0.04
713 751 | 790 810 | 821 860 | -0.11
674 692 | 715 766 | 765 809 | 0.18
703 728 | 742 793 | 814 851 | -0.18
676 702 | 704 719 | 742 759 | 0.24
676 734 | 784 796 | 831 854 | -0.07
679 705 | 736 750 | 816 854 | 0.05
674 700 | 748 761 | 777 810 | 0.01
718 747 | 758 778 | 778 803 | -0.11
